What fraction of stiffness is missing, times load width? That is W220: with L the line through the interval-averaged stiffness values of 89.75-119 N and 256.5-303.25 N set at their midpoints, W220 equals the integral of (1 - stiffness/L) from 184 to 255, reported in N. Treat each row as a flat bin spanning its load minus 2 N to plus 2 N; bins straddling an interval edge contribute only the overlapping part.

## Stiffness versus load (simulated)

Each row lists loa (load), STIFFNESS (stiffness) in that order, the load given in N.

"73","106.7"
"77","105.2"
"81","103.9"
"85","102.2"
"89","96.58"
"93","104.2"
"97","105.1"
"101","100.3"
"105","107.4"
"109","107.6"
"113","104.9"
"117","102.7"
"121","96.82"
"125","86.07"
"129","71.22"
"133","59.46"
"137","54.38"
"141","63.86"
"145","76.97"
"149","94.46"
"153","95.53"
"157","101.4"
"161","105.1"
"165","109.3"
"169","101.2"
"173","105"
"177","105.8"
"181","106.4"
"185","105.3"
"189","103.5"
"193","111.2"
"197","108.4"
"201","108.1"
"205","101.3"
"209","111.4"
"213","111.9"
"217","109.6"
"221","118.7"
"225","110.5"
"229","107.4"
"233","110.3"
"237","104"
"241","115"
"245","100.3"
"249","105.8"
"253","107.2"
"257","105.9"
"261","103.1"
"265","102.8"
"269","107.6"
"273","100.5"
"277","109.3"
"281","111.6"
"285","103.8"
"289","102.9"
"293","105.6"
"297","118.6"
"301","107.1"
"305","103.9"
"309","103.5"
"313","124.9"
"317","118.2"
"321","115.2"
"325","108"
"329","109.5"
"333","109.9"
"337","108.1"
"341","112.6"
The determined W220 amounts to -1.7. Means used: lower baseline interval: 104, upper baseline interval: 107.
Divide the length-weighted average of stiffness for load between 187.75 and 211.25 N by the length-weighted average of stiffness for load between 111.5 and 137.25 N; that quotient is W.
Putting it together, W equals 1.28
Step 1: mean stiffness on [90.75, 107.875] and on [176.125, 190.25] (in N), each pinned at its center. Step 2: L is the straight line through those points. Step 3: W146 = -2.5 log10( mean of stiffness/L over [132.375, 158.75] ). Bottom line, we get 0.31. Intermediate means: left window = 104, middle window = 78.8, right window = 105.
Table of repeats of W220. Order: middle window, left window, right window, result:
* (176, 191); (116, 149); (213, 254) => -2.0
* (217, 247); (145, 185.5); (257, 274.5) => -1.9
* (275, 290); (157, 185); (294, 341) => 0.4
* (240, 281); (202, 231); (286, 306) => 1.1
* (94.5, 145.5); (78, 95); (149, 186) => 7.2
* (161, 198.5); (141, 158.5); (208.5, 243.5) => -3.4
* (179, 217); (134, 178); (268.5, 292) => -4.6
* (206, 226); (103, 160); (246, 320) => -2.6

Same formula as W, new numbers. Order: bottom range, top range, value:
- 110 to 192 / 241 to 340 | 1.17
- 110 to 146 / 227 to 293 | 1.32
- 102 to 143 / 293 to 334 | 1.30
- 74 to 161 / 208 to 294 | 1.16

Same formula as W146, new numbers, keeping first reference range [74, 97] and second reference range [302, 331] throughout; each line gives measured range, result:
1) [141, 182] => 0.08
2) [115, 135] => 0.24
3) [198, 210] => 0.01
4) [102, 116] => -0.02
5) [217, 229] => -0.04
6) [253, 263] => 0.04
